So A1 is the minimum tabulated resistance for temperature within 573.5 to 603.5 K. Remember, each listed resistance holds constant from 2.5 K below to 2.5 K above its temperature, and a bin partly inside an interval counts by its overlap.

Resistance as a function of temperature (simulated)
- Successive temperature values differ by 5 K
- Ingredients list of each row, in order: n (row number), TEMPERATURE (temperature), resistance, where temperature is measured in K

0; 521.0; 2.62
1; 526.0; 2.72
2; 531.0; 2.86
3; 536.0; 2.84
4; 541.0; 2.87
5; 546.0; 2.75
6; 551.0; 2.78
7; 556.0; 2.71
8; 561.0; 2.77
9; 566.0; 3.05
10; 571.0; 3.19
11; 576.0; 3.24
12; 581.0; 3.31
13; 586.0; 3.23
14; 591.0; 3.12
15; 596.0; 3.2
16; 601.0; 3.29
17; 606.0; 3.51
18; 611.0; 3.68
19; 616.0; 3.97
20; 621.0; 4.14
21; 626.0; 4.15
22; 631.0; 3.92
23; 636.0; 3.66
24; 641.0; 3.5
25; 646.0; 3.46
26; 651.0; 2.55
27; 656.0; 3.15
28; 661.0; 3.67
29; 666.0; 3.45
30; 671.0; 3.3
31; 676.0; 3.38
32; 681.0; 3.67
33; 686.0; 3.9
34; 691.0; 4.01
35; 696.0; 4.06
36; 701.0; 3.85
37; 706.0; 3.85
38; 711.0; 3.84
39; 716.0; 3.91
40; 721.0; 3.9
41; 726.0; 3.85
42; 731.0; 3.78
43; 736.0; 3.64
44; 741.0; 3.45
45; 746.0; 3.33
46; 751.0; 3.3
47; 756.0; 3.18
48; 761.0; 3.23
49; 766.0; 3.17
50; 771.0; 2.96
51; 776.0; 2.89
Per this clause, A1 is 3.12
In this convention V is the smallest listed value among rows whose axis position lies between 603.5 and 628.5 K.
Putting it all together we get 3.51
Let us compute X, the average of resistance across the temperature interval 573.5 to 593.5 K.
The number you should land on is 3.23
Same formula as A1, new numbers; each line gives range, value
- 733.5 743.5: 3.45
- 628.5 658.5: 2.55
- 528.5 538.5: 2.84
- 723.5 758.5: 3.18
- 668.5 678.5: 3.3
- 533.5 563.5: 2.71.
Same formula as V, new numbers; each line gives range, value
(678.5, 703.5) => 3.67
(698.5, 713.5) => 3.84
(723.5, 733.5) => 3.78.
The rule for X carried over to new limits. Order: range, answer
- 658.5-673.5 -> 3.47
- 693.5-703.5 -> 3.95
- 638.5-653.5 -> 3.17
